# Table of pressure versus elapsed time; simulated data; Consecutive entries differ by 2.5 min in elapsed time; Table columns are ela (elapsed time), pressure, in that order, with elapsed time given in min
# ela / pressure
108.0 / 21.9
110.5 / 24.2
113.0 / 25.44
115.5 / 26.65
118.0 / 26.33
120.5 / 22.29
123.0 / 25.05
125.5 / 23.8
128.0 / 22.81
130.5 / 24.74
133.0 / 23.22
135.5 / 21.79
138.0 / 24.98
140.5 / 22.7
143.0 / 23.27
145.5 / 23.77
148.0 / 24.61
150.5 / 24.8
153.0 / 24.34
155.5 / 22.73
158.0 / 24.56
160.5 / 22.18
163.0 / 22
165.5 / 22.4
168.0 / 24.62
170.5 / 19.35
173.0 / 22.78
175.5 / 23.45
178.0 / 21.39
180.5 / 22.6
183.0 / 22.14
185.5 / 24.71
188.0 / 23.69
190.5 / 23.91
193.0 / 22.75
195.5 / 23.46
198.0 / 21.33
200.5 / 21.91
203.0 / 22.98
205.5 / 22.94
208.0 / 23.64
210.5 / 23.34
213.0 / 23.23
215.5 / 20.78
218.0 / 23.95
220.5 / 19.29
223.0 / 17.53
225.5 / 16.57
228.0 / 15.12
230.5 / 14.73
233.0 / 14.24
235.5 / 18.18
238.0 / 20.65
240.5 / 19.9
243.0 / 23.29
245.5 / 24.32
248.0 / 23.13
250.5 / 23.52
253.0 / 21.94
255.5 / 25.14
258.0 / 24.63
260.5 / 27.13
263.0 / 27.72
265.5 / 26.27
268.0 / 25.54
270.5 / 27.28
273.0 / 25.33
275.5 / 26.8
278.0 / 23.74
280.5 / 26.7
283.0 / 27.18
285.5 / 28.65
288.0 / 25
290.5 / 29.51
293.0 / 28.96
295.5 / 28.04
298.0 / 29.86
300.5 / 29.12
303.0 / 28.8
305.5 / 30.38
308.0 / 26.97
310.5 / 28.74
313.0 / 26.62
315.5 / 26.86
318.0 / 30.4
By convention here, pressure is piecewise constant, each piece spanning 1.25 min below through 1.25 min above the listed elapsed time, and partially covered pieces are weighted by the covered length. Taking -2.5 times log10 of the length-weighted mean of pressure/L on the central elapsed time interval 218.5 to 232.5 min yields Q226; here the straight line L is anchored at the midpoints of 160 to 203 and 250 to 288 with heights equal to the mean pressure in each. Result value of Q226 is 0.39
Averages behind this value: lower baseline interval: 22.6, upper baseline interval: 25.9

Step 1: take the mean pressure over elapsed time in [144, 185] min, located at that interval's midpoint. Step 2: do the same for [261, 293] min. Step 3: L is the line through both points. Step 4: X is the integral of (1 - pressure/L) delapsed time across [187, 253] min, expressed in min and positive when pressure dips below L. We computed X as 9.9 min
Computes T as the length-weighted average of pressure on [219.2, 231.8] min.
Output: 16.7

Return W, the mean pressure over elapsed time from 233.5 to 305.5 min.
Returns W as 25.5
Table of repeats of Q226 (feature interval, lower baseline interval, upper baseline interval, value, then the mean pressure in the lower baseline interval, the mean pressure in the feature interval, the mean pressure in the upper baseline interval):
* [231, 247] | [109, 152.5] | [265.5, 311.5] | 0.31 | 24.1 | 19.9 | 27.5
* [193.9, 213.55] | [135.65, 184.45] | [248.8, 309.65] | 0.07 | 23.1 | 22.8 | 26.8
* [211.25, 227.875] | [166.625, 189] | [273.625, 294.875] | 0.22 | 22.7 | 20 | 27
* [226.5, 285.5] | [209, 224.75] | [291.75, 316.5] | 0.06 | 21.2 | 23.2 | 28.5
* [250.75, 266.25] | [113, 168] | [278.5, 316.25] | 0.07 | 23.8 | 25.3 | 28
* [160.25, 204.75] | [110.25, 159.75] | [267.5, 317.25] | 0.11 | 24.1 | 22.7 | 27.6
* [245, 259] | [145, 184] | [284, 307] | 0.13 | 23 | 23.7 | 28.7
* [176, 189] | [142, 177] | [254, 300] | 0.05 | 23.2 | 22.9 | 26.9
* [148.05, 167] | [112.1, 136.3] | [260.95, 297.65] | 0.06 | 24.2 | 23.4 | 27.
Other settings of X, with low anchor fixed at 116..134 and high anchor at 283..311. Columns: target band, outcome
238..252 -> 2.3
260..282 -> 1.2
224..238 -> 5.5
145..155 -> 0.2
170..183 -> 1.7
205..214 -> 1.0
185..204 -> 2.1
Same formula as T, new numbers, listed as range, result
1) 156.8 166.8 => 22.8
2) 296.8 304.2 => 29.3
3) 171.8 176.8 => 23.1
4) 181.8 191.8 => 23.6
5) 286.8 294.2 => 27.8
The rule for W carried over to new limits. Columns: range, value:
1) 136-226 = 22.7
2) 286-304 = 28.5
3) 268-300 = 27.2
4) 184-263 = 21.8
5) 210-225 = 21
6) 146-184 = 23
